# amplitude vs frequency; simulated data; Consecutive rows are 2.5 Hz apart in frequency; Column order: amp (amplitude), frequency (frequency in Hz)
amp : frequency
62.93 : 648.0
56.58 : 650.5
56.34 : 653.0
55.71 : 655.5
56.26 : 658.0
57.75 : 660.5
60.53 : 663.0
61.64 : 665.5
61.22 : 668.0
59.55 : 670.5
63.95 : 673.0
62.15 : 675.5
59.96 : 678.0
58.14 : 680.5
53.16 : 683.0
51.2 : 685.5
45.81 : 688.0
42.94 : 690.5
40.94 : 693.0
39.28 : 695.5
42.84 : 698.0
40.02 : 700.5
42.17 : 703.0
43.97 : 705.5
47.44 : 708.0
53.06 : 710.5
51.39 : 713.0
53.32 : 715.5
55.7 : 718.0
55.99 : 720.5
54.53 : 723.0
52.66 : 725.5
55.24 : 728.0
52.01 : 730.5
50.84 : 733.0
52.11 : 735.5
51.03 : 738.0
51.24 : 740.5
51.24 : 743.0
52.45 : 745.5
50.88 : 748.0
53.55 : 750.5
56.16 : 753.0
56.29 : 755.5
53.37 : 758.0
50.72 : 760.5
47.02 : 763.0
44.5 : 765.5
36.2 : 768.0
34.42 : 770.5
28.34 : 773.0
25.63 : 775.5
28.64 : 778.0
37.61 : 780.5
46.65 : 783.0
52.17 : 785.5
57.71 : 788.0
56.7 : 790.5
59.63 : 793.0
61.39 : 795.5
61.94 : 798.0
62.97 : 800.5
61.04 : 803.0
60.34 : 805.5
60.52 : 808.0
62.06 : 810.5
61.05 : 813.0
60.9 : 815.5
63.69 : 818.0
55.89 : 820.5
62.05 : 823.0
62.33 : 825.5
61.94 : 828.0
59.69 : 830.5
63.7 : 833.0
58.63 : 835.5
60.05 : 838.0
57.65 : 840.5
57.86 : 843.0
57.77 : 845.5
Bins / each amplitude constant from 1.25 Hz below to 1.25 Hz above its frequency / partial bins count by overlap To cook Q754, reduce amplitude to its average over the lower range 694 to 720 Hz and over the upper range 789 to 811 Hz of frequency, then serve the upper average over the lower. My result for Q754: 1.3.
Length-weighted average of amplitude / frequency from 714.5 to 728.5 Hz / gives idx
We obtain 54.6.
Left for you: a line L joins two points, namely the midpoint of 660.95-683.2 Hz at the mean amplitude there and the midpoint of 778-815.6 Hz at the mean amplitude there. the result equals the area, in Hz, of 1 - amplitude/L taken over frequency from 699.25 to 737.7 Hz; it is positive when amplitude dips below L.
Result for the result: 5.31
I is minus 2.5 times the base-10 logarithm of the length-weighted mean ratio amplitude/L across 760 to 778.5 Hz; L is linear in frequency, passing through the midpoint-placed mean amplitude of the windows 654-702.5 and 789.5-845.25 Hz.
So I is 0.49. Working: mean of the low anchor 53.2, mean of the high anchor 60.5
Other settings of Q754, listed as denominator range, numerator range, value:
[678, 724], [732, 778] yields 0.95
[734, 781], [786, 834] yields 1.33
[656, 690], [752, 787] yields 0.74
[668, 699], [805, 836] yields 1.17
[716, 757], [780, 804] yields 1.06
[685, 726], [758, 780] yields 0.79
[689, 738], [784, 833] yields 1.23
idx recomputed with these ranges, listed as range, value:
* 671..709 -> 49.2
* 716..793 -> 48.6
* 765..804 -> 47.2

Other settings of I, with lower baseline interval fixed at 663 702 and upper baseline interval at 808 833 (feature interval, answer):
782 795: 0.077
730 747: 0.089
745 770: 0.154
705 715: 0.094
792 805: -0.029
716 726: 0.001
